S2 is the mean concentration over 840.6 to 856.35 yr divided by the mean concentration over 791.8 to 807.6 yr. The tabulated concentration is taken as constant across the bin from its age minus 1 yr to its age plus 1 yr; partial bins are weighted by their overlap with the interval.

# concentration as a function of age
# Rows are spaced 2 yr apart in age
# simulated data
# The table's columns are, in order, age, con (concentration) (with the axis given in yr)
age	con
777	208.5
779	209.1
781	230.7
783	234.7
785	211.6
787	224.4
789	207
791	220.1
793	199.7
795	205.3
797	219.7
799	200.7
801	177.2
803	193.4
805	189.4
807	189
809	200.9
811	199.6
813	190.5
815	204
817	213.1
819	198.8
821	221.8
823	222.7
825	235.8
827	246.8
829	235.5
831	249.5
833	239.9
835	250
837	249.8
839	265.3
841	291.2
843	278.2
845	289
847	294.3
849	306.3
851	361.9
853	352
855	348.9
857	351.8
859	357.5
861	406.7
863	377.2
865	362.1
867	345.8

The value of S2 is 1.6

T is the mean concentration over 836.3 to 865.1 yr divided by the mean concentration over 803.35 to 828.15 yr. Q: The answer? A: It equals 1.6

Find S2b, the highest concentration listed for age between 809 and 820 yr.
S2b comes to 213.1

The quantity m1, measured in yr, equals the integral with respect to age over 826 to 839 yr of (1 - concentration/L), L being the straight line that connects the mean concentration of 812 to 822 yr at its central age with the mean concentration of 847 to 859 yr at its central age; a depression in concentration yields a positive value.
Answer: 0.8 yr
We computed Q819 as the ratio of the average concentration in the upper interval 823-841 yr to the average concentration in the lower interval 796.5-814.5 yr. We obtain 1.3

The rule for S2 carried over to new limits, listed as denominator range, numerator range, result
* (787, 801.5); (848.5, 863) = 1.73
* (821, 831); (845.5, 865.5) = 1.49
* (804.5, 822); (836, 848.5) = 1.39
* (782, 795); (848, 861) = 1.63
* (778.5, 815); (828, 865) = 1.49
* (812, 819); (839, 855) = 1.53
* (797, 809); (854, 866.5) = 1.90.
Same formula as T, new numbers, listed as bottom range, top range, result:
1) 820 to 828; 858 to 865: 1.63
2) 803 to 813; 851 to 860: 1.82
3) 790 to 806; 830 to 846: 1.32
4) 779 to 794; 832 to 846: 1.22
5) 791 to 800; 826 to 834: 1.17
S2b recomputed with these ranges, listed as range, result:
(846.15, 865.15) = 406.7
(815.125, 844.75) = 291.2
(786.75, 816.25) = 224.4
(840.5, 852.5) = 361.9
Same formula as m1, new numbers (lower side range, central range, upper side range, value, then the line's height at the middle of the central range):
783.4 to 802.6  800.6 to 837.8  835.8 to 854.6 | 5.5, 254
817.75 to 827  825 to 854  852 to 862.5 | 1.4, 292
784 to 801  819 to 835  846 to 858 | 2.7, 283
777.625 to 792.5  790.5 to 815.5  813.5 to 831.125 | 2.5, 221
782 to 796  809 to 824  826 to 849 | 2.2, 243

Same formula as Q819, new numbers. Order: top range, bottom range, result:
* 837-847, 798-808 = 1.47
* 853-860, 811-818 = 1.74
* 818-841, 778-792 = 1.09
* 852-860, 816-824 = 1.65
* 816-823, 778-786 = 0.96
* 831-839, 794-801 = 1.22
